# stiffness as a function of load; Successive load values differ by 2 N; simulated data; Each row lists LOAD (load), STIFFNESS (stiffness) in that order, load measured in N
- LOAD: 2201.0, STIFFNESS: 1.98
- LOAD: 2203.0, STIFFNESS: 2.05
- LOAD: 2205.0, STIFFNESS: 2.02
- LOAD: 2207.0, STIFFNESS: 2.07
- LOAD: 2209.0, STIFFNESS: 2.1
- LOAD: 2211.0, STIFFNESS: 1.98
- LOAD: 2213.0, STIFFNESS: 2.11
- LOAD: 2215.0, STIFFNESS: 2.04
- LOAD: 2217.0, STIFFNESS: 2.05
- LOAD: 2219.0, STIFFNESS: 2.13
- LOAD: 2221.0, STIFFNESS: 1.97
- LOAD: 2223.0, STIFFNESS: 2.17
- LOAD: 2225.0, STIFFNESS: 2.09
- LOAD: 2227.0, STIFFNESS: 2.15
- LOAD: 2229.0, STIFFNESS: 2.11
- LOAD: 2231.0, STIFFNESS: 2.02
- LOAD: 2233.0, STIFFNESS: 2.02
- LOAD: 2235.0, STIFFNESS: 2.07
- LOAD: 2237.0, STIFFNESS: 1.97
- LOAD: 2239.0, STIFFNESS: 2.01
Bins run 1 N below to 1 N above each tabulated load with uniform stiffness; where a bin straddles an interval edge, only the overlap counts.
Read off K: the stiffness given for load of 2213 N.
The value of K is 2.11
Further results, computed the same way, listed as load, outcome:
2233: 2.02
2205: 2.02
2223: 2.17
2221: 1.97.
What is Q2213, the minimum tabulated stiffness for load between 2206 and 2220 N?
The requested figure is 1.98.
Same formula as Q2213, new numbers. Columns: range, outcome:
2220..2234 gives 1.97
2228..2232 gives 2.02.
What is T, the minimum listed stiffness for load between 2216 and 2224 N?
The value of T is 1.97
